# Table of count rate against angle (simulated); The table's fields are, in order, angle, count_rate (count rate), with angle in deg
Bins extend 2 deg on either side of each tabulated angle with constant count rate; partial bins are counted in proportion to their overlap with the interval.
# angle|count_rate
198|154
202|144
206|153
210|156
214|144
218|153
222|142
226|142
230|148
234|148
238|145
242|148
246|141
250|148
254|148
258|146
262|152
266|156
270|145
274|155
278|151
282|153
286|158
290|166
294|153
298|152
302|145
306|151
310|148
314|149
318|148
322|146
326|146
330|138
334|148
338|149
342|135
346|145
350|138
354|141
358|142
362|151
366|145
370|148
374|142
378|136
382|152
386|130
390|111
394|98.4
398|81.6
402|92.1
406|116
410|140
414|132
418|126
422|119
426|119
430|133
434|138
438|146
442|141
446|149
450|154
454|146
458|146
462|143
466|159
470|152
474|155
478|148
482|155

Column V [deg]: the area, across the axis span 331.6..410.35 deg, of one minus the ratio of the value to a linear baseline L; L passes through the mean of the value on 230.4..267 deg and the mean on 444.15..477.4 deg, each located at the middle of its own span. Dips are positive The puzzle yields 9.2 deg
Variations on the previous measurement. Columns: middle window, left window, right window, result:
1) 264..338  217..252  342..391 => -3.73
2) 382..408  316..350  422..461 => 6.12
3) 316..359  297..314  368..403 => -1.64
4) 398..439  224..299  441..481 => 7.20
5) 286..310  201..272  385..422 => -3.19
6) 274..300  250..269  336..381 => -1.30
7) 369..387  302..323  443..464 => 0.72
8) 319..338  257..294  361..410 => -0.70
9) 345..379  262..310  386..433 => -3.36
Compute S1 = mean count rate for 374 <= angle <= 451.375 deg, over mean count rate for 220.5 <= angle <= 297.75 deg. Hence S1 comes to 0.8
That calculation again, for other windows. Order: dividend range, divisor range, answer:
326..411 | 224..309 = 0.88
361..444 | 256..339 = 0.85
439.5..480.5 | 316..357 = 1.04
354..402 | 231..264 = 0.88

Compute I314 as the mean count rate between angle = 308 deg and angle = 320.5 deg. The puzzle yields 148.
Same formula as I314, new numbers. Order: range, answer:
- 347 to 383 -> 144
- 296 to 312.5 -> 149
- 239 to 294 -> 151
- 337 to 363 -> 142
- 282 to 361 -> 147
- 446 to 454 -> 151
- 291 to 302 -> 152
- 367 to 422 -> 124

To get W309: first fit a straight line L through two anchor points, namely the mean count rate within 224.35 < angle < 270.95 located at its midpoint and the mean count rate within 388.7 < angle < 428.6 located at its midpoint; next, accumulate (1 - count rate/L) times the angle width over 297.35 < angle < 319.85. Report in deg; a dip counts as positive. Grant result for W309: -2.3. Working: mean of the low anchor 147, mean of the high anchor 114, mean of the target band 149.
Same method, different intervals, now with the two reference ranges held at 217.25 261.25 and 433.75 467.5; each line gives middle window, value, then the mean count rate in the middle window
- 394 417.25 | 5.6 deg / 112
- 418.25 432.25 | 2.2 deg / 124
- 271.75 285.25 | -0.6 deg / 153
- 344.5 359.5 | 0.5 deg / 141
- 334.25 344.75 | 0.2 deg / 143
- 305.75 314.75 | -0.2 deg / 149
